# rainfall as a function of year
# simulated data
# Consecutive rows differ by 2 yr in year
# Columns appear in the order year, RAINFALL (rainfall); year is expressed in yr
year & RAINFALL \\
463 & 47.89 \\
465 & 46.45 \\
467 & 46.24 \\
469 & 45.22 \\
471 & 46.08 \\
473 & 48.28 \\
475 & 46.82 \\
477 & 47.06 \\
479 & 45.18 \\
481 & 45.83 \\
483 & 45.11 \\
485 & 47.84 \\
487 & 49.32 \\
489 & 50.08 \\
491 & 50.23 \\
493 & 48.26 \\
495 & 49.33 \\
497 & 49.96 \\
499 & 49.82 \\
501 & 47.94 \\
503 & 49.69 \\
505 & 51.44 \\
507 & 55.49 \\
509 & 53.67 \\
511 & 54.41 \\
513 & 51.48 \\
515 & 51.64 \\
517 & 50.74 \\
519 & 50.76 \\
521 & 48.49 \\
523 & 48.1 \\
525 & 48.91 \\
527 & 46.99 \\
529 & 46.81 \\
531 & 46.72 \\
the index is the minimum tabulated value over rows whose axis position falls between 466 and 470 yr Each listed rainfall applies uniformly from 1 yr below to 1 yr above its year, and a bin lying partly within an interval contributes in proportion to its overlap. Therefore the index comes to 45.22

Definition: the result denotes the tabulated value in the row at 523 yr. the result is 48.1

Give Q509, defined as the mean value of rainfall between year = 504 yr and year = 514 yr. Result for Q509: 53.3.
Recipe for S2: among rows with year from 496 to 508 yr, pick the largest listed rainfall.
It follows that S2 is 55.49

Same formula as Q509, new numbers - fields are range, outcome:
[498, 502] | 48.9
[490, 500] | 49.5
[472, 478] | 47.4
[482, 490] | 48.1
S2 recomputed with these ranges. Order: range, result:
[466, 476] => 48.28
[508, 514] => 54.41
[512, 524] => 51.64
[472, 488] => 49.32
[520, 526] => 48.91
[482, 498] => 50.23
